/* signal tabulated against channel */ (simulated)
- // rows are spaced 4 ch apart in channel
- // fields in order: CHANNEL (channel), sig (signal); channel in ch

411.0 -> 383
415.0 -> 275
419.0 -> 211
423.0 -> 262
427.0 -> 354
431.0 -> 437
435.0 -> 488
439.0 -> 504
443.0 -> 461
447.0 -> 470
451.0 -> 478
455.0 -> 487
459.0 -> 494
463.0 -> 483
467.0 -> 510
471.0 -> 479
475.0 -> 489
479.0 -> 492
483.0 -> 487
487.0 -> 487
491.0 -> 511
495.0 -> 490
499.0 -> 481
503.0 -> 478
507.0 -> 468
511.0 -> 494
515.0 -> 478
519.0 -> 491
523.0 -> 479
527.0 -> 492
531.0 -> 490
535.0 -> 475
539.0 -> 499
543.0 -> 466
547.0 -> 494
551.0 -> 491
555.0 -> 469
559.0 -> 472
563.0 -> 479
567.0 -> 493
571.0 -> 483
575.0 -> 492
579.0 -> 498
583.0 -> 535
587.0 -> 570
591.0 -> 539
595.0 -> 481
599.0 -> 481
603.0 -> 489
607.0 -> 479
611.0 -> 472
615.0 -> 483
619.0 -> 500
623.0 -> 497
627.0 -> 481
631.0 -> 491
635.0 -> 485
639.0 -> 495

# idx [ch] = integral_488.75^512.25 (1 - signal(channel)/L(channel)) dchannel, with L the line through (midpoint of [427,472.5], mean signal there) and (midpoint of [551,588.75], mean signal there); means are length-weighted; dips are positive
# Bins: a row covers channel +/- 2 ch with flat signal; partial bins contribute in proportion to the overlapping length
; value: -0.1 ch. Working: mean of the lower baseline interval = 475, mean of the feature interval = 487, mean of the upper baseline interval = 498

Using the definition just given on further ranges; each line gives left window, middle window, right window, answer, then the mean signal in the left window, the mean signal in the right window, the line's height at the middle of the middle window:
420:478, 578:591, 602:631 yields -1.6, 453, 486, 480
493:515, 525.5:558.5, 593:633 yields -0.1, 482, 485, 483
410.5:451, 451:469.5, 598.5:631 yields -4.0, 389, 486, 405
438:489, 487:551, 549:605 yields 0.8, 486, 498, 492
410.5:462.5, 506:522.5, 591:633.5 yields -1.4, 411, 488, 445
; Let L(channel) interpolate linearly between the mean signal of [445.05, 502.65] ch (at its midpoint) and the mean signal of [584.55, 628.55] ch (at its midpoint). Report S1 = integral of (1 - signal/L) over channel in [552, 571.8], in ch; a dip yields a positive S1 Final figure 0.6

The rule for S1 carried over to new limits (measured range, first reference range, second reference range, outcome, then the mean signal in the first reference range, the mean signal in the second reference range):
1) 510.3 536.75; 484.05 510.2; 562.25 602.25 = 0.37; 486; 505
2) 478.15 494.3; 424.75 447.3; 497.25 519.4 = -0.78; 449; 481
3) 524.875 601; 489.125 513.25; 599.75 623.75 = -1.32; 487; 486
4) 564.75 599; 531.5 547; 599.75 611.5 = -1.97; 483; 481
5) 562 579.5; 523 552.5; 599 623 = -0.11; 486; 485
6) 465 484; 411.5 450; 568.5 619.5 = -3.38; 387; 500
